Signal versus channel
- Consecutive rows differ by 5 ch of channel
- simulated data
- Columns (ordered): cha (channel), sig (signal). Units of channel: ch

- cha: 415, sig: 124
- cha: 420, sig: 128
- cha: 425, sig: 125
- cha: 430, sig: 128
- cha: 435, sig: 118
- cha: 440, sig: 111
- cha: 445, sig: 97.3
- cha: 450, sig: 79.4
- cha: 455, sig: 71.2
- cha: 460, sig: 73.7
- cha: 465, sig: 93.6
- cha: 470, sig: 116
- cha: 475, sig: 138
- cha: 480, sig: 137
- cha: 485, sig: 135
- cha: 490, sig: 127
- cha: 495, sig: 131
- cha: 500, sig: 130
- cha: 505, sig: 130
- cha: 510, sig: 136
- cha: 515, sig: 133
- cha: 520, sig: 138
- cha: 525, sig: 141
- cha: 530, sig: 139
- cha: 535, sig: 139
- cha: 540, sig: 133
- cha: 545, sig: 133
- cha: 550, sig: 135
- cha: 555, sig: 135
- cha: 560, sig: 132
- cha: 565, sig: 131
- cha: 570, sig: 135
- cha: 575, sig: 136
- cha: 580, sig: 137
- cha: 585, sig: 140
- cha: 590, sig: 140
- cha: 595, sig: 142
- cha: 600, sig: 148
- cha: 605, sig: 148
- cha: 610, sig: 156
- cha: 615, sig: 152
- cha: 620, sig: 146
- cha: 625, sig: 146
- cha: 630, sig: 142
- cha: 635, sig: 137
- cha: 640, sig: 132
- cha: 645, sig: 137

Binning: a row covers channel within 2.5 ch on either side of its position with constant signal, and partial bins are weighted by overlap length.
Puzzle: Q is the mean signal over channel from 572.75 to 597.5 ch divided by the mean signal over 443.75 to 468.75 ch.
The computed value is 1.66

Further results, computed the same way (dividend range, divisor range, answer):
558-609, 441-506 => 1.25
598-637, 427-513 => 1.28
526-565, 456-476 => 1.35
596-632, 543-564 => 1.11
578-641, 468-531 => 1.08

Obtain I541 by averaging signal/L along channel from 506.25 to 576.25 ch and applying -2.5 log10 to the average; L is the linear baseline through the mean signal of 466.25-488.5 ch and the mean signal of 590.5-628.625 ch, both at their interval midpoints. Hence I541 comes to 0.02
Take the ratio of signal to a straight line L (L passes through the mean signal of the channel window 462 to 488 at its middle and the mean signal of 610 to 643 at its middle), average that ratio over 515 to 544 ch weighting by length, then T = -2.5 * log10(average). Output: -0.06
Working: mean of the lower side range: 123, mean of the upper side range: 143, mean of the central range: 137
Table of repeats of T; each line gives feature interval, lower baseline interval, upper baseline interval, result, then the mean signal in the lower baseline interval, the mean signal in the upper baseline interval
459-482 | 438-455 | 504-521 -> -0.06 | 91.8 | 134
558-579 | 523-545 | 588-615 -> 0.07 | 137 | 147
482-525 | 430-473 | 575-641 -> -0.18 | 97.4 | 144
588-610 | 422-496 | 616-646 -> -0.08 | 112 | 141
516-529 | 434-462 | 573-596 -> -0.18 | 90.7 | 139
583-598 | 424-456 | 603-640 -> -0.02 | 105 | 146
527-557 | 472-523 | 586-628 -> 0.02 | 133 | 147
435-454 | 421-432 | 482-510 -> 0.30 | 127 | 131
